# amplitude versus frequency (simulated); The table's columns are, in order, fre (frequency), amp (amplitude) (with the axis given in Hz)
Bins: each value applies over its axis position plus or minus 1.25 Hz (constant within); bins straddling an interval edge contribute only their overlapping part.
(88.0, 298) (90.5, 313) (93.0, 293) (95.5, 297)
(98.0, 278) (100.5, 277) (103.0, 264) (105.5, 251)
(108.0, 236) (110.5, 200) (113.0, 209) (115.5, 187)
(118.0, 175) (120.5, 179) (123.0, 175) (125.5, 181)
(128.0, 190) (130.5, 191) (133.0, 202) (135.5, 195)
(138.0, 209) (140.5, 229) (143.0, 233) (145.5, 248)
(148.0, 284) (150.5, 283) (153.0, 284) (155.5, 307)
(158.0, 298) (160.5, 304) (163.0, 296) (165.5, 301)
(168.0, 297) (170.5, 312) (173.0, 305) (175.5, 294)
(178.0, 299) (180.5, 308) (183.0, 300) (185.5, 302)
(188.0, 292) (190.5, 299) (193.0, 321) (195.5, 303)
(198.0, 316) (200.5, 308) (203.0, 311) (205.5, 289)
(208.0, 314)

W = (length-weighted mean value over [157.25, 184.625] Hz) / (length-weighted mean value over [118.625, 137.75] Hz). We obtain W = 1.6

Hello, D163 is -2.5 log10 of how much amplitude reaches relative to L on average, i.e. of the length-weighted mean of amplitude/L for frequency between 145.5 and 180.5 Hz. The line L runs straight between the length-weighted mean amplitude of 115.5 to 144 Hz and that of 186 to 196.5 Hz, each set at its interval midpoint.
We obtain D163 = -0.17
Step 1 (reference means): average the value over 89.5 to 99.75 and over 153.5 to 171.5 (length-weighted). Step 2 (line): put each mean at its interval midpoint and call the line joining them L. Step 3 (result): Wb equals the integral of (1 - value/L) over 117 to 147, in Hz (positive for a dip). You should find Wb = 9.7 Hz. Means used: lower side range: 294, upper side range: 301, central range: 201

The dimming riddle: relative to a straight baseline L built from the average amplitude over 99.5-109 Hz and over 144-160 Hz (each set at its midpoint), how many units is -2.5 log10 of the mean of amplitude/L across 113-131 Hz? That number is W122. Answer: 0.40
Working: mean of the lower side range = 257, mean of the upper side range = 284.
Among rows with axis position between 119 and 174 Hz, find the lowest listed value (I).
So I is 175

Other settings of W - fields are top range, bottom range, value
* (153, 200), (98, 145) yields 1.42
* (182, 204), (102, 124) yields 1.47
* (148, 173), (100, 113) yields 1.24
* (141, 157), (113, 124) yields 1.49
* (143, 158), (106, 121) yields 1.38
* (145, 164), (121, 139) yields 1.51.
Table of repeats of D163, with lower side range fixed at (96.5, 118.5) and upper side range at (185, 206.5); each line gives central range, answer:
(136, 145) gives 0.17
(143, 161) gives -0.05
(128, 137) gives 0.28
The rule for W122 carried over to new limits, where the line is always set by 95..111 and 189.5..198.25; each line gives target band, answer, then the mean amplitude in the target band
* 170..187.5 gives 0.00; 302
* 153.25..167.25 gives -0.03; 300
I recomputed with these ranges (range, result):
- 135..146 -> 195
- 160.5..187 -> 294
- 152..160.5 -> 284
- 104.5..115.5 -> 187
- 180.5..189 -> 292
